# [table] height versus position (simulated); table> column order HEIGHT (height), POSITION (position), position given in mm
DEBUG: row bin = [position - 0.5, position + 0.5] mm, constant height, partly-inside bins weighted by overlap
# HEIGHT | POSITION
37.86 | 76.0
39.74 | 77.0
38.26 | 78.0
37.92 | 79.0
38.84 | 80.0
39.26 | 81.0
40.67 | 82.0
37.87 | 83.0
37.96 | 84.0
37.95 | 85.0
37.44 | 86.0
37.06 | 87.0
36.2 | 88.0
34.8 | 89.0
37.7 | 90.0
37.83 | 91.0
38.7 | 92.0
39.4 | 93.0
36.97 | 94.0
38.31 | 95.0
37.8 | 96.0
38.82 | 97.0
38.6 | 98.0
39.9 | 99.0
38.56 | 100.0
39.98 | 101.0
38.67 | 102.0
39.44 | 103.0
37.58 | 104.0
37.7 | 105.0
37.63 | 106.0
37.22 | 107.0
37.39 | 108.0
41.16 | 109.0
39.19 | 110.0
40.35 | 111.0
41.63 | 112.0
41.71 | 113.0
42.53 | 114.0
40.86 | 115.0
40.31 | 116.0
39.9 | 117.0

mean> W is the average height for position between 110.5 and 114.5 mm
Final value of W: 41.6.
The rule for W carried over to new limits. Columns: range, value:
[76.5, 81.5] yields 38.8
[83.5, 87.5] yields 37.6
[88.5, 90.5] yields 36.2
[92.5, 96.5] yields 38.1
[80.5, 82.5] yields 40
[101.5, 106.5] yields 38.2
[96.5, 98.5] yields 38.7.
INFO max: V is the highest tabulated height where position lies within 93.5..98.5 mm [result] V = 38.82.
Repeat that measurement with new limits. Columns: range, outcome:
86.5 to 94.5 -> 39.4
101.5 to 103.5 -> 39.44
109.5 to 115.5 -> 42.53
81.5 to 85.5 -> 40.67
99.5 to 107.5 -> 39.98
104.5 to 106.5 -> 37.7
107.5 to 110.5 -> 41.16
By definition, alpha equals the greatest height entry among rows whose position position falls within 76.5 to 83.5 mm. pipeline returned 40.67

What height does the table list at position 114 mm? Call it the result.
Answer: 42.53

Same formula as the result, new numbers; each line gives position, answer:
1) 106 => 37.63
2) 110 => 39.19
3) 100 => 38.56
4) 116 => 40.31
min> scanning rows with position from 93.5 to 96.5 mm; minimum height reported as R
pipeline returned 36.97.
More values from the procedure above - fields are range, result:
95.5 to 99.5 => 37.8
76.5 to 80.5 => 37.92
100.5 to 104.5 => 37.58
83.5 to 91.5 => 34.8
